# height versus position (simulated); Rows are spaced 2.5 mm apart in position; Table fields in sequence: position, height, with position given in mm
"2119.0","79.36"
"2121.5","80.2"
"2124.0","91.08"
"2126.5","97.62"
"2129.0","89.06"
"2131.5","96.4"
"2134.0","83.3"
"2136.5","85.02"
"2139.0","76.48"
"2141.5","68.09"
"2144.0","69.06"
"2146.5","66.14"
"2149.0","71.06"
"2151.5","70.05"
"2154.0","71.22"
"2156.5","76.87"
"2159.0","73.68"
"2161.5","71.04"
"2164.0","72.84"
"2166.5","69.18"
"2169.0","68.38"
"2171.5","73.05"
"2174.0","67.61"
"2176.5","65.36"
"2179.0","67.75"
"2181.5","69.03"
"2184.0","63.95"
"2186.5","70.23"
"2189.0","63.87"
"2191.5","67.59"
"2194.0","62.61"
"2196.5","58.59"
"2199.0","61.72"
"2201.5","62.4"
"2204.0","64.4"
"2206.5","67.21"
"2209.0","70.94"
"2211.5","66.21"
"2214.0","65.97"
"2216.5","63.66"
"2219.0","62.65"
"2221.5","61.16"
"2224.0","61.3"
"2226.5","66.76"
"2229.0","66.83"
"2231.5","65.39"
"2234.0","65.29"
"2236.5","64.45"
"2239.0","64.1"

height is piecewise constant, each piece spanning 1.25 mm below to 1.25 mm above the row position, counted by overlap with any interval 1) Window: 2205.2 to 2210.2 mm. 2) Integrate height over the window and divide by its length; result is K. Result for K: 69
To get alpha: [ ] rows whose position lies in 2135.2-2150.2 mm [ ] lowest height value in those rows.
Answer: 66.14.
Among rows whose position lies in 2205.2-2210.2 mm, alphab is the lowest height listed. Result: 67.21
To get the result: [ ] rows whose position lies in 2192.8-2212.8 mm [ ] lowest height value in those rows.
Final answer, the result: 58.59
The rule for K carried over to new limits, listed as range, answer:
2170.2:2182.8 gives 68.5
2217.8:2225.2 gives 61.7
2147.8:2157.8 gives 72.3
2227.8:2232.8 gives 66.1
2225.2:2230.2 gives 66.7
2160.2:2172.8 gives 70.9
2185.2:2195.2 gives 66.1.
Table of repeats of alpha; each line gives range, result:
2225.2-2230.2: 66.76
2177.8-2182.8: 67.75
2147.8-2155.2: 70.05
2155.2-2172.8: 68.38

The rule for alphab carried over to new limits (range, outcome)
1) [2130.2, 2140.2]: 76.48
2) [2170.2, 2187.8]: 63.95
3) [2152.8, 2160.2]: 71.22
